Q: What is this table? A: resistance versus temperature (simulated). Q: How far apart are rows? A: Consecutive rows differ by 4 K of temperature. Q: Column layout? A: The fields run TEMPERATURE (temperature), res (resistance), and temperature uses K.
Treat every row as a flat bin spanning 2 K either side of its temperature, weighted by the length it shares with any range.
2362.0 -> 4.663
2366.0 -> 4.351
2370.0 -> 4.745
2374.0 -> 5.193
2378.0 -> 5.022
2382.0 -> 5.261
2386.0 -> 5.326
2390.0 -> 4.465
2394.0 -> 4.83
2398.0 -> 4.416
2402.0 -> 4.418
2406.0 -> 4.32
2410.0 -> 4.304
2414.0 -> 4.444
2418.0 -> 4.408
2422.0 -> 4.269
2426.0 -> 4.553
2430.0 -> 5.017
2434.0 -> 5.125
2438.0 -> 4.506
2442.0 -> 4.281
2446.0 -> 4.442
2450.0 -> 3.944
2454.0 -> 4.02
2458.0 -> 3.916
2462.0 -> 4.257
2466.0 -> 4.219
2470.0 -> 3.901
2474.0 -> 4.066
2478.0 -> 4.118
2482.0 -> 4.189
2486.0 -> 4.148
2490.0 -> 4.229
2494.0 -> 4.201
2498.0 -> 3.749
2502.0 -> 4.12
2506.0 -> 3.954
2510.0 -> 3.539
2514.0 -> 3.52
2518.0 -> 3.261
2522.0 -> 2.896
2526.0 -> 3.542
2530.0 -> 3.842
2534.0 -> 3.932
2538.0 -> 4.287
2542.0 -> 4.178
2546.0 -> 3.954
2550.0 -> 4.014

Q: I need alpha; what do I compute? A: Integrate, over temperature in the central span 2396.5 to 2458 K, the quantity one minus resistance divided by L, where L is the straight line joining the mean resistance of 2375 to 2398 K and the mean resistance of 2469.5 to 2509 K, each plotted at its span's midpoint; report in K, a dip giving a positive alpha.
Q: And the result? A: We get 2.34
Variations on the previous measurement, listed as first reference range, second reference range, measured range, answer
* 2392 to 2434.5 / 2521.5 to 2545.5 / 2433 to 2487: 0.8 K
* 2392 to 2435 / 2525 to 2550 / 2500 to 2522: 2.6 K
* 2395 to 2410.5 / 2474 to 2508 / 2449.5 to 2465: 0.6 K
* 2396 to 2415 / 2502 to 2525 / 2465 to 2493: -2.6 K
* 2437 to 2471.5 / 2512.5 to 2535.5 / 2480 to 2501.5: -1.7 K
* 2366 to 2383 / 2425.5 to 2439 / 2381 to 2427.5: 3.2 K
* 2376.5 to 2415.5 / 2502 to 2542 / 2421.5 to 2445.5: -1.4 K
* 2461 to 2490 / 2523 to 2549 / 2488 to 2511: 0.4 K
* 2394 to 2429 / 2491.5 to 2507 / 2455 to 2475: 0.5 K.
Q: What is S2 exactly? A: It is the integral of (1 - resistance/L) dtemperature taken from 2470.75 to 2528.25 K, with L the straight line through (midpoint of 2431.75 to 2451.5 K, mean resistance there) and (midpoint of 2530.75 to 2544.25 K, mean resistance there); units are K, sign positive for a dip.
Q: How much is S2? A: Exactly 5.82 K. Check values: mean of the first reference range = 4.48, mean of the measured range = 3.83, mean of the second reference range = 4.1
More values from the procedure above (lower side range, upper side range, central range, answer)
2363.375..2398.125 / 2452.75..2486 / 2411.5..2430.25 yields 0.1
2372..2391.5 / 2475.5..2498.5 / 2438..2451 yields 0.6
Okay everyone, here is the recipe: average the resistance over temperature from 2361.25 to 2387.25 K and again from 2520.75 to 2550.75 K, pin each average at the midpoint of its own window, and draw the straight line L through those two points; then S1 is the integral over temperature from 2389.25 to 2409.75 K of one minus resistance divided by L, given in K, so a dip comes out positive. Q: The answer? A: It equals 1.3 K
